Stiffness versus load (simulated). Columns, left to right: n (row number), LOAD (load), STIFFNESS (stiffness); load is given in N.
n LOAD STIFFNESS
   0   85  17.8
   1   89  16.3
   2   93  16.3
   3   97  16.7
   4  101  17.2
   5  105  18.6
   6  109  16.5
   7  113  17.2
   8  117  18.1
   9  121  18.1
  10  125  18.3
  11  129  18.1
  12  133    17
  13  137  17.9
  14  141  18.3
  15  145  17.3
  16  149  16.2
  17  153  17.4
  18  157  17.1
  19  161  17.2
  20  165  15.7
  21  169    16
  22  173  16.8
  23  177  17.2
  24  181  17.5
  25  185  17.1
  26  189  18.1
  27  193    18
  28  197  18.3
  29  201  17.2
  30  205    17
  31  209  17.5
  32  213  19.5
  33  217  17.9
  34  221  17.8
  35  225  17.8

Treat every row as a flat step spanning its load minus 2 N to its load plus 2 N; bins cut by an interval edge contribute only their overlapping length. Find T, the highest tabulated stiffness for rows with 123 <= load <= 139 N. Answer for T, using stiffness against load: 18.3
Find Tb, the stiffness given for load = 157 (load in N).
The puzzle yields 17.1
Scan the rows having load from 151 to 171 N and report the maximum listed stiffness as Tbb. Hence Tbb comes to 17.4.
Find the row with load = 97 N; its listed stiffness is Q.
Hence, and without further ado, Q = 16.7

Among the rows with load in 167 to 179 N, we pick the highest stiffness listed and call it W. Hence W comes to 17.2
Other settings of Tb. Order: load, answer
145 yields 17.3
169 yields 16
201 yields 17.2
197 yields 18.3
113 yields 17.2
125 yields 18.3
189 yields 18.1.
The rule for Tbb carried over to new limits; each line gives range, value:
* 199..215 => 19.5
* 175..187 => 17.5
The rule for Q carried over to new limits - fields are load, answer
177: 17.2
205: 17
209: 17.5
